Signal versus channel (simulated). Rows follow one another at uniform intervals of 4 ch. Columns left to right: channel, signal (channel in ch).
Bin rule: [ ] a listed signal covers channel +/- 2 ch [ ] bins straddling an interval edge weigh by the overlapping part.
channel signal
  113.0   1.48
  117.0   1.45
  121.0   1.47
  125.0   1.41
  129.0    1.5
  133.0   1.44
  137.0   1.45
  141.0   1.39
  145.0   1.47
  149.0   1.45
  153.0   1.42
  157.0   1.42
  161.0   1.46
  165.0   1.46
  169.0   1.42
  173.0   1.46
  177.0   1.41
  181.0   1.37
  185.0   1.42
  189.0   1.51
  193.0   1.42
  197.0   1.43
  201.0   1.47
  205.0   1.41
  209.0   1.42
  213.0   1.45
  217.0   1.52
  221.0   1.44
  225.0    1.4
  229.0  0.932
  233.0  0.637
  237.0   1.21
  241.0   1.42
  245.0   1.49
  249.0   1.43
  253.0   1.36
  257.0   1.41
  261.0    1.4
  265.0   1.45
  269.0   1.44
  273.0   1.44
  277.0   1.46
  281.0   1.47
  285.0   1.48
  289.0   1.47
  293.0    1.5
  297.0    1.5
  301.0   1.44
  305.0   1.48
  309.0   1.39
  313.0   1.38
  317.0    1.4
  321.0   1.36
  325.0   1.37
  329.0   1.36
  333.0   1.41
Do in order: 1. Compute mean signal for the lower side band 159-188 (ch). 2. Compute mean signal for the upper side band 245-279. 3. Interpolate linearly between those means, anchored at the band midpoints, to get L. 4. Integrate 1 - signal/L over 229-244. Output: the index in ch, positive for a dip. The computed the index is 3.5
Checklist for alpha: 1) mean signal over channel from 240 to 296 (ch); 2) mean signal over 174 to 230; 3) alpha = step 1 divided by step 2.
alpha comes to 1.03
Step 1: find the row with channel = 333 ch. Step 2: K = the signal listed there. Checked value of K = 1.41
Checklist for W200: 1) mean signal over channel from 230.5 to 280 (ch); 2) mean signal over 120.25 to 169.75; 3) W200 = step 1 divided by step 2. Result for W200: 0.93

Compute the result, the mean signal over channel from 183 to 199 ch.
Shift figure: 1.44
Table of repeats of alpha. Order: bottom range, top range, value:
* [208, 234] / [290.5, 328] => 1.12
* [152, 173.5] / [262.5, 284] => 1.01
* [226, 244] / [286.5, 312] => 1.34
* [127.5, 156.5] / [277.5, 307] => 1.02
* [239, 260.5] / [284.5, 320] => 1.02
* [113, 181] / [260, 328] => 1.00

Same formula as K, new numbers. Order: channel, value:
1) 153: 1.42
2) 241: 1.42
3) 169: 1.42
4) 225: 1.4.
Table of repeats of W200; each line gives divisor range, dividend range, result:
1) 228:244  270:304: 1.35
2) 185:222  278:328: 0.99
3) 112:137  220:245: 0.82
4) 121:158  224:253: 0.85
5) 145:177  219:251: 0.86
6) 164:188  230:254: 0.87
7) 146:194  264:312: 1.02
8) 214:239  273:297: 1.23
